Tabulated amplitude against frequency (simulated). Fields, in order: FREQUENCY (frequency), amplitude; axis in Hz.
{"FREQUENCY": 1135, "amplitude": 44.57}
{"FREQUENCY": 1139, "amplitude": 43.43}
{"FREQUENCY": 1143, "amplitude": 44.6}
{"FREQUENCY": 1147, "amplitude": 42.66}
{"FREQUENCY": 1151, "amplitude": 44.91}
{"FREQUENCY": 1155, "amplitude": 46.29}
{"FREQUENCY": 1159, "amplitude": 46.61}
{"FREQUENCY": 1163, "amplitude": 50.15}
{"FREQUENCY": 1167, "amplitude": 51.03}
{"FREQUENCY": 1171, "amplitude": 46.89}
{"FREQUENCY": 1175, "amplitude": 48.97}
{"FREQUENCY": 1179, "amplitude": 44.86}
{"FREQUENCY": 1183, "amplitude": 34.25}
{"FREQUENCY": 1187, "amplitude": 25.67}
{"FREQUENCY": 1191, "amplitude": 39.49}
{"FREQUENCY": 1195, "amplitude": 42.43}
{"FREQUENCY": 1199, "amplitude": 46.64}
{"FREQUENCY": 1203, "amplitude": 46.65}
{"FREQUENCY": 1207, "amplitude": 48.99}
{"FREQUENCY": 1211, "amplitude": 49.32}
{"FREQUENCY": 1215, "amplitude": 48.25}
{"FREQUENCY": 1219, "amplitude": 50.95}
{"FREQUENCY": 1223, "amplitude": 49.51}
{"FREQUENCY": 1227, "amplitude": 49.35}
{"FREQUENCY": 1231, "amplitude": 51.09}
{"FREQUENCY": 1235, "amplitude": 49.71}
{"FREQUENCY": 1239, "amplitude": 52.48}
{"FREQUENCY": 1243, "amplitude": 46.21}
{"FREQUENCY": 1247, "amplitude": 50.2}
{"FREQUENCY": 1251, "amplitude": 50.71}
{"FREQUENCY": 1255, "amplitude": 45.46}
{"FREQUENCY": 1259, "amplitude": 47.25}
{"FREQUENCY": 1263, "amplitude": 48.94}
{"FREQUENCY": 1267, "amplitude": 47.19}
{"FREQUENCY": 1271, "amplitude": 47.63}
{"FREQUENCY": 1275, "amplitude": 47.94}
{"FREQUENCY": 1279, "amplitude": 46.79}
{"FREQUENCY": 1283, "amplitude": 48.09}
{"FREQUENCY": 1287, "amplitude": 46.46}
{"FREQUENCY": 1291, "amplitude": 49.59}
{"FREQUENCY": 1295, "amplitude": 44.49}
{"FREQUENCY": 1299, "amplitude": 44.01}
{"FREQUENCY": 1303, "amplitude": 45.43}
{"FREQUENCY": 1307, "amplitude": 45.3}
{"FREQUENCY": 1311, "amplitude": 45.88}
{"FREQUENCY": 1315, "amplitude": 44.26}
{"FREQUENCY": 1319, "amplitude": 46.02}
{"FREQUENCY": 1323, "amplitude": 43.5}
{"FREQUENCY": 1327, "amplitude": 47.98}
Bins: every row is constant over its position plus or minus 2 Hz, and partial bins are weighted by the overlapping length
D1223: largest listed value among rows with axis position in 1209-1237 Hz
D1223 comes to 51.09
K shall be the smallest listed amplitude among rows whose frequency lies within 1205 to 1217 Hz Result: 48.25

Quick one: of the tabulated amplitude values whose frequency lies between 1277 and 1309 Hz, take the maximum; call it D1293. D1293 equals 49.59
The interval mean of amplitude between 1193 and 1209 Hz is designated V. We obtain 46.2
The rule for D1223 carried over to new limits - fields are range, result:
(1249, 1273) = 50.71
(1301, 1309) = 45.43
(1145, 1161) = 46.61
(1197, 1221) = 50.95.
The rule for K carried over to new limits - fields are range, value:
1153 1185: 34.25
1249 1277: 45.46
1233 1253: 46.21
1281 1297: 44.49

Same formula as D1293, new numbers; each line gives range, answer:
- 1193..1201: 46.64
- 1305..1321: 46.02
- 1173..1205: 48.97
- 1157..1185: 51.03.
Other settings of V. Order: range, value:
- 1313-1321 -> 45.1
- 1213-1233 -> 49.8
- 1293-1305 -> 44.6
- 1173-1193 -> 38.6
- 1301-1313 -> 45.5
